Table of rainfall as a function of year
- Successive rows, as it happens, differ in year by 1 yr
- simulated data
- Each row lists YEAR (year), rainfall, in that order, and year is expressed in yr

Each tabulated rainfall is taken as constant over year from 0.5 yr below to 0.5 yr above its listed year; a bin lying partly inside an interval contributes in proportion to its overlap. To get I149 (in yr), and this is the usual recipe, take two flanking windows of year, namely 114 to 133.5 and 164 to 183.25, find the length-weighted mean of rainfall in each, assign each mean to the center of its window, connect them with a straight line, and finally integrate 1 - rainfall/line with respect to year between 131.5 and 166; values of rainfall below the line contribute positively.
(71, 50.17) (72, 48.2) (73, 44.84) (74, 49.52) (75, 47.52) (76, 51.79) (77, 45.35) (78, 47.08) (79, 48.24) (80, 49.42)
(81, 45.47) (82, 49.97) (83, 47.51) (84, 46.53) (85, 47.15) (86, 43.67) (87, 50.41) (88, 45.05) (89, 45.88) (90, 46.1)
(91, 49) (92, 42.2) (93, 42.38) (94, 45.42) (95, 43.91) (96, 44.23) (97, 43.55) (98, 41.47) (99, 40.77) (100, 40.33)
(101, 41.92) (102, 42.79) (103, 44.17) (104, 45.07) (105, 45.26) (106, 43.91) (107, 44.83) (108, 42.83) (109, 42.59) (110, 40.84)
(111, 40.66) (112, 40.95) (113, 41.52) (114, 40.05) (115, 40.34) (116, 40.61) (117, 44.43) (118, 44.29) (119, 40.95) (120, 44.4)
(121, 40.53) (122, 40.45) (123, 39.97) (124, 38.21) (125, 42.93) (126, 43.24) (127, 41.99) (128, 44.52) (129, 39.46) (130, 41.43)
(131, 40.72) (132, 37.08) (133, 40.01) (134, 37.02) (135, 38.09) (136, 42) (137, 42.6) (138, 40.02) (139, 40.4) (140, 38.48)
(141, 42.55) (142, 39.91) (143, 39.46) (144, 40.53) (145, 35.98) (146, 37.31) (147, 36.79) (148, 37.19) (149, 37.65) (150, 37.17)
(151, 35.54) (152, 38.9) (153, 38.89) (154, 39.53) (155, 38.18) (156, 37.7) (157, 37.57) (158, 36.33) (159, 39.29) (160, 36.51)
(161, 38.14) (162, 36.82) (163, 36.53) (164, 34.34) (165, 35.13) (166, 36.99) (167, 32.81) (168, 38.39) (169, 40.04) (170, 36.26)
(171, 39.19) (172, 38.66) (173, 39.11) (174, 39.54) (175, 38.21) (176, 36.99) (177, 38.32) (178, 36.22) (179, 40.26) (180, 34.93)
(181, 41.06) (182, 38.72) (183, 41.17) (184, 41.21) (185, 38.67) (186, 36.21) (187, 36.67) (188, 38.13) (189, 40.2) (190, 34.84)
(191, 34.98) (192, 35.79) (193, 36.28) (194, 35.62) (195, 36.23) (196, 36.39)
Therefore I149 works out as 1.2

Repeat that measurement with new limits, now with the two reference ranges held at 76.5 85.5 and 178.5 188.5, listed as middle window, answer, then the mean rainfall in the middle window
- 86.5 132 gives 2.30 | 42.7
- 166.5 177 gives 0.46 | 37.9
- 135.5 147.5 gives 0.74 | 39.7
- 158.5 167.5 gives 0.93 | 36.3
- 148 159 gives 0.92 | 37.8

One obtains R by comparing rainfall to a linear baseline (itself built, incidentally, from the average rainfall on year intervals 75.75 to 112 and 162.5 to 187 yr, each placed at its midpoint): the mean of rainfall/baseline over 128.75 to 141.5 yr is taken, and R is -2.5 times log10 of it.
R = 0.03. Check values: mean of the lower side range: 44.8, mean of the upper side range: 37.8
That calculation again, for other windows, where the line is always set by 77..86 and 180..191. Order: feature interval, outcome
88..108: 0.05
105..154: 0.07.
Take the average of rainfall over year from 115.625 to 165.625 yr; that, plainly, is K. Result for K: 39.3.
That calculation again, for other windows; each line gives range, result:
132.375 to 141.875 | 40.1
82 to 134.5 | 42.9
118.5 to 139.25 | 40.8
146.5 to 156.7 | 37.8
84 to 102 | 44.3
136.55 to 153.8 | 38.8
